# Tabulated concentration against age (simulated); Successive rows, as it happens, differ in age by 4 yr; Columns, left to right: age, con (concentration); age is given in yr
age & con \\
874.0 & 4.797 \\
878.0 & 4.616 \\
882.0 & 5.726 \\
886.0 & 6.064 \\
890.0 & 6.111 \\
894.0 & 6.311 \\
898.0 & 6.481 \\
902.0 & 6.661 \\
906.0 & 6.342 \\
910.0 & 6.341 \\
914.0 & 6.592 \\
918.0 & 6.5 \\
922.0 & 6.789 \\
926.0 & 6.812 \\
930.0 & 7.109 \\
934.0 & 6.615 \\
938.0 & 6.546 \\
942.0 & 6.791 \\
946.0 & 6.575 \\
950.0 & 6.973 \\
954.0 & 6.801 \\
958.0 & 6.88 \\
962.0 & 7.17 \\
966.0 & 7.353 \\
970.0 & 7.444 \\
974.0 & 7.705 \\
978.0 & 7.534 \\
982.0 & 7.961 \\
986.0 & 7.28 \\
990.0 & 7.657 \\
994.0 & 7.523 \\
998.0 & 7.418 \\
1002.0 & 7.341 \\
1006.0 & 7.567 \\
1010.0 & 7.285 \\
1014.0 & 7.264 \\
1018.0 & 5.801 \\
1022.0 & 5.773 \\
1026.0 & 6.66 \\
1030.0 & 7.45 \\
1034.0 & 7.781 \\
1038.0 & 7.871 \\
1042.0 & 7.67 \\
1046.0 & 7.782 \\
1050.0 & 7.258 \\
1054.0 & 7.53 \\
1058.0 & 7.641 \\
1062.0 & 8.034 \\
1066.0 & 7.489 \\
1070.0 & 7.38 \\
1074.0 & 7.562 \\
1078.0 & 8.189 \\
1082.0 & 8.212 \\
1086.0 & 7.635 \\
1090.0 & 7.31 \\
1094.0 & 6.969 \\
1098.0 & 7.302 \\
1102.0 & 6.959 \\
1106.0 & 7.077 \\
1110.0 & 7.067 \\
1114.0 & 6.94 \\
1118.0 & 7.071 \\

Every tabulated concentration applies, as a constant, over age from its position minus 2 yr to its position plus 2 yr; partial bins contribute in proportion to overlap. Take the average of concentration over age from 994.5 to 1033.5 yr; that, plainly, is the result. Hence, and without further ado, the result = 7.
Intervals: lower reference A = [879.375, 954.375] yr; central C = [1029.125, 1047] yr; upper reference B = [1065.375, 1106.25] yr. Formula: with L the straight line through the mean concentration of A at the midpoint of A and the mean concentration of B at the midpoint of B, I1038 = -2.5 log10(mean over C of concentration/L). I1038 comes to -0.08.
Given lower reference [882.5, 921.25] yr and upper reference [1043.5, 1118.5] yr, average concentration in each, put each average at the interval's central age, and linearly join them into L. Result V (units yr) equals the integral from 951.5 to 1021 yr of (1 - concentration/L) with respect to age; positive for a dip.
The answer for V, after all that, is -4.0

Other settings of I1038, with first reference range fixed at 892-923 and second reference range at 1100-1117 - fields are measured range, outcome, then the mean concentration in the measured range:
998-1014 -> -0.10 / 7.38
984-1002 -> -0.11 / 7.46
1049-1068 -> -0.11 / 7.61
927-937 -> -0.04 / 6.83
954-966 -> -0.07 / 7.04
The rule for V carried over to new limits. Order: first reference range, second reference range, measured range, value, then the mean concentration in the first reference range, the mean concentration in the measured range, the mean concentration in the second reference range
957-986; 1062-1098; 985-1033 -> 2.6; 7.44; 7.1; 7.6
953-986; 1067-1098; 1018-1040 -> 1.5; 7.37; 6.99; 7.58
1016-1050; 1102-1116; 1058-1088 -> -3.0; 7.11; 7.78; 7.02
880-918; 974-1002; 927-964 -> 0.7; 6.3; 6.83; 7.56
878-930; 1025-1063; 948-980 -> -1.6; 6.35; 7.23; 7.58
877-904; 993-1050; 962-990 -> -2.9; 6.05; 7.53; 7.22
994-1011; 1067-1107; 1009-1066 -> 1.3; 7.42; 7.28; 7.47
